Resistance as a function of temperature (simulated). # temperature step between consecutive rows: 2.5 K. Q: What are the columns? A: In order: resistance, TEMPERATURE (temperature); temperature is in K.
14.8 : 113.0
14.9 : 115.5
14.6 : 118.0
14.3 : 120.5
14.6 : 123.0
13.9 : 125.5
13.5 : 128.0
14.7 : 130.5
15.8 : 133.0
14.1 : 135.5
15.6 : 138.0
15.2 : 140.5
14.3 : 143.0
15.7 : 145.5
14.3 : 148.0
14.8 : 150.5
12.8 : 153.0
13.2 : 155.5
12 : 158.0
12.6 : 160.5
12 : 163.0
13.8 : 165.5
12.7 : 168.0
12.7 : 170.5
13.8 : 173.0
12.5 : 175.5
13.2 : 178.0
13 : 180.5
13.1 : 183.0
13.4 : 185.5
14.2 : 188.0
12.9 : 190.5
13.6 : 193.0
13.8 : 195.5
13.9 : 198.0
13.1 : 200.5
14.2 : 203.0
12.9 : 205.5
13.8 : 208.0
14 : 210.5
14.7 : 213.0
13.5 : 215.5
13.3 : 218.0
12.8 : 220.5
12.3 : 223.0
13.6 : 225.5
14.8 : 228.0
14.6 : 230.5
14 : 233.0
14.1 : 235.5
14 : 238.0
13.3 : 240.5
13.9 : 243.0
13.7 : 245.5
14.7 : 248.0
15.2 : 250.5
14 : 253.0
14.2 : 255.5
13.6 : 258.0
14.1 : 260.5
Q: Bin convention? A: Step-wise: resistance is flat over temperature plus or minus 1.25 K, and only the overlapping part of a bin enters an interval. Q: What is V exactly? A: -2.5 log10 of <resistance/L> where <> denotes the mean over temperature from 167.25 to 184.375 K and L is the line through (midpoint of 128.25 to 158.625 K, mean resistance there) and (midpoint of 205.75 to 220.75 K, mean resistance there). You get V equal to 0.08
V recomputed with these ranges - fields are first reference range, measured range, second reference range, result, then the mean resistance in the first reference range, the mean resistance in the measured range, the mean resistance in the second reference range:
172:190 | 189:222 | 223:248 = 0.00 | 13.3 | 13.6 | 13.9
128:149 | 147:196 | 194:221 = 0.09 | 14.9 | 13.2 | 13.7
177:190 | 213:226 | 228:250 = 0.05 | 13.4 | 13.2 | 14.1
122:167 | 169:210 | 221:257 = 0.05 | 14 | 13.4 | 14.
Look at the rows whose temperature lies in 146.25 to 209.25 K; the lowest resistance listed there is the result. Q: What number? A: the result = 12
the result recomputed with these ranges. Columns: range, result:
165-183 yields 12.5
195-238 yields 12.3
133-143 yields 14.1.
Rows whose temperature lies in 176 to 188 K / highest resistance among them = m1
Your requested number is 14.2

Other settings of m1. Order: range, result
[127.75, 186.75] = 15.8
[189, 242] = 14.8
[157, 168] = 13.8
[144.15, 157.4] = 15.7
